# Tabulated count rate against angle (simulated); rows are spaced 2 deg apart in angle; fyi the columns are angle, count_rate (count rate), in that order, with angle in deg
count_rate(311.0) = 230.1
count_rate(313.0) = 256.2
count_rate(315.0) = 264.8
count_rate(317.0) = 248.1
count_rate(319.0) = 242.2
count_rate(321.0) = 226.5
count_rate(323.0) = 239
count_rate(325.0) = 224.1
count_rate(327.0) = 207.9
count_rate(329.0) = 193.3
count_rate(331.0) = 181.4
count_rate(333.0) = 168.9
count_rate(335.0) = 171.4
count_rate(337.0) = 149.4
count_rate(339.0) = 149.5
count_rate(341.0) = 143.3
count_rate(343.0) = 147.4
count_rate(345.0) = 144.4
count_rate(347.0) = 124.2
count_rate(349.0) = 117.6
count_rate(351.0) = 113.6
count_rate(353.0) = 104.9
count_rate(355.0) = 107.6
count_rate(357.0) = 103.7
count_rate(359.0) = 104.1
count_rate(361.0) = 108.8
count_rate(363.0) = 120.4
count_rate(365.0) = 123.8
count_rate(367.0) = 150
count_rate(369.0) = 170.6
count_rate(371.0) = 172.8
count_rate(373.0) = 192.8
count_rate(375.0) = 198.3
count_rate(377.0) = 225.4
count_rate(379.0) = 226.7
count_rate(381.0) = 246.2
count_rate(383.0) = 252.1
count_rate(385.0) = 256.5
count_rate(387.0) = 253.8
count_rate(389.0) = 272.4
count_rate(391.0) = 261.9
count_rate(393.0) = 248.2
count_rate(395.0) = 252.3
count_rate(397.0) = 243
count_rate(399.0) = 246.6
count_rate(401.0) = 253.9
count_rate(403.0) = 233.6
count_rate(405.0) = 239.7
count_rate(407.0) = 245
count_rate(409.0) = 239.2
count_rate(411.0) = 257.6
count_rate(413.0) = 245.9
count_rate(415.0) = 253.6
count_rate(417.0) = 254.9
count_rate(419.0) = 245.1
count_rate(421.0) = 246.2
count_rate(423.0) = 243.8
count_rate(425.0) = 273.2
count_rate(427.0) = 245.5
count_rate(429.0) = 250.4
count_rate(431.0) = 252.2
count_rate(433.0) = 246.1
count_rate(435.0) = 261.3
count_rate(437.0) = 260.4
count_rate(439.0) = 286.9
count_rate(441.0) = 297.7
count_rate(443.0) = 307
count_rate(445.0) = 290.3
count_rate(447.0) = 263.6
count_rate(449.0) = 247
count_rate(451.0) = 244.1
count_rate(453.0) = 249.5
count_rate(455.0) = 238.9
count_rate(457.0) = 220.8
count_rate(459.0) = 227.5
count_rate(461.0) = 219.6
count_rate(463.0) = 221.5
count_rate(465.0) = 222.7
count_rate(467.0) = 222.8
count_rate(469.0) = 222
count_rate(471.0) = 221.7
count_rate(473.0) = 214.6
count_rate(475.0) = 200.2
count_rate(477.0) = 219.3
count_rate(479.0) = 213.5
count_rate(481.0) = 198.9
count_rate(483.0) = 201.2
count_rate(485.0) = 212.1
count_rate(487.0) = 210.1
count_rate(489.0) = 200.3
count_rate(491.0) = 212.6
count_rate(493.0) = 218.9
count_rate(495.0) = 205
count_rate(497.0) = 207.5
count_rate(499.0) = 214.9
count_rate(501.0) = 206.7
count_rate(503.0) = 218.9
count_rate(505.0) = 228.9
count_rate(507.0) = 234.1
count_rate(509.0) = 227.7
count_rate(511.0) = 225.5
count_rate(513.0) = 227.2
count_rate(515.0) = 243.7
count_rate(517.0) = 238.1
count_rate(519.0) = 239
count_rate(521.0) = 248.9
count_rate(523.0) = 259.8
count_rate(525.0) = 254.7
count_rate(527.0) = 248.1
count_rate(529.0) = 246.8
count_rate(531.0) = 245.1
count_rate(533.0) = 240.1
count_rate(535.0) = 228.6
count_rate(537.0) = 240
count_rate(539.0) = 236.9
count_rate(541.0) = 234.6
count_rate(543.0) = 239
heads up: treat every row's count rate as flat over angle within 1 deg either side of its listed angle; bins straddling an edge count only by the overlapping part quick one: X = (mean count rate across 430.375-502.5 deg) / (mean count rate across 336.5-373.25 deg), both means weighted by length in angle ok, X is 1.7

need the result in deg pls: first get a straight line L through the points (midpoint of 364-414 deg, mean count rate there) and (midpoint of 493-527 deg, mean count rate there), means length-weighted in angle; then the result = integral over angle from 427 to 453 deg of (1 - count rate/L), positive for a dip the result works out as -4.2 deg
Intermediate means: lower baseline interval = 228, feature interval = 266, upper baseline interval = 230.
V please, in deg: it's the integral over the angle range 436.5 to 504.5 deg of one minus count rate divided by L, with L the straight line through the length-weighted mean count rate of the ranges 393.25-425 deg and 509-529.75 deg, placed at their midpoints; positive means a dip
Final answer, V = 4.2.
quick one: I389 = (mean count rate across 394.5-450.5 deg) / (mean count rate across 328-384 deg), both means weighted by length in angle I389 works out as 1.63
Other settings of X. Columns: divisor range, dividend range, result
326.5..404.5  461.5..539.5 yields 1.23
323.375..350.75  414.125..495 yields 1.45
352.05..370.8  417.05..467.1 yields 2.04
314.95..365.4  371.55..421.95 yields 1.51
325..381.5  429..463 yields 1.64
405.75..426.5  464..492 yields 0.85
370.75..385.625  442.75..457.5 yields 1.15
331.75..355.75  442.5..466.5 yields 1.78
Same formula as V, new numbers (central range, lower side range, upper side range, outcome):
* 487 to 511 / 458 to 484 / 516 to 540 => 1.42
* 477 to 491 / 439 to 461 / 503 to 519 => 2.07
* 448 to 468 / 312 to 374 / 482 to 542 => -2.18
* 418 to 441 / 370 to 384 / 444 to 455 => -1.07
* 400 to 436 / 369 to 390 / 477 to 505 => -4.58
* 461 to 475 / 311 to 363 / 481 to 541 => -0.38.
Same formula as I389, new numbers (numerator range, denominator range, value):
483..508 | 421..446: 0.80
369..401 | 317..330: 1.05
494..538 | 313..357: 1.33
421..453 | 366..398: 1.16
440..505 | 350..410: 1.14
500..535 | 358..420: 1.08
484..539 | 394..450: 0.89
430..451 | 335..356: 2.04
